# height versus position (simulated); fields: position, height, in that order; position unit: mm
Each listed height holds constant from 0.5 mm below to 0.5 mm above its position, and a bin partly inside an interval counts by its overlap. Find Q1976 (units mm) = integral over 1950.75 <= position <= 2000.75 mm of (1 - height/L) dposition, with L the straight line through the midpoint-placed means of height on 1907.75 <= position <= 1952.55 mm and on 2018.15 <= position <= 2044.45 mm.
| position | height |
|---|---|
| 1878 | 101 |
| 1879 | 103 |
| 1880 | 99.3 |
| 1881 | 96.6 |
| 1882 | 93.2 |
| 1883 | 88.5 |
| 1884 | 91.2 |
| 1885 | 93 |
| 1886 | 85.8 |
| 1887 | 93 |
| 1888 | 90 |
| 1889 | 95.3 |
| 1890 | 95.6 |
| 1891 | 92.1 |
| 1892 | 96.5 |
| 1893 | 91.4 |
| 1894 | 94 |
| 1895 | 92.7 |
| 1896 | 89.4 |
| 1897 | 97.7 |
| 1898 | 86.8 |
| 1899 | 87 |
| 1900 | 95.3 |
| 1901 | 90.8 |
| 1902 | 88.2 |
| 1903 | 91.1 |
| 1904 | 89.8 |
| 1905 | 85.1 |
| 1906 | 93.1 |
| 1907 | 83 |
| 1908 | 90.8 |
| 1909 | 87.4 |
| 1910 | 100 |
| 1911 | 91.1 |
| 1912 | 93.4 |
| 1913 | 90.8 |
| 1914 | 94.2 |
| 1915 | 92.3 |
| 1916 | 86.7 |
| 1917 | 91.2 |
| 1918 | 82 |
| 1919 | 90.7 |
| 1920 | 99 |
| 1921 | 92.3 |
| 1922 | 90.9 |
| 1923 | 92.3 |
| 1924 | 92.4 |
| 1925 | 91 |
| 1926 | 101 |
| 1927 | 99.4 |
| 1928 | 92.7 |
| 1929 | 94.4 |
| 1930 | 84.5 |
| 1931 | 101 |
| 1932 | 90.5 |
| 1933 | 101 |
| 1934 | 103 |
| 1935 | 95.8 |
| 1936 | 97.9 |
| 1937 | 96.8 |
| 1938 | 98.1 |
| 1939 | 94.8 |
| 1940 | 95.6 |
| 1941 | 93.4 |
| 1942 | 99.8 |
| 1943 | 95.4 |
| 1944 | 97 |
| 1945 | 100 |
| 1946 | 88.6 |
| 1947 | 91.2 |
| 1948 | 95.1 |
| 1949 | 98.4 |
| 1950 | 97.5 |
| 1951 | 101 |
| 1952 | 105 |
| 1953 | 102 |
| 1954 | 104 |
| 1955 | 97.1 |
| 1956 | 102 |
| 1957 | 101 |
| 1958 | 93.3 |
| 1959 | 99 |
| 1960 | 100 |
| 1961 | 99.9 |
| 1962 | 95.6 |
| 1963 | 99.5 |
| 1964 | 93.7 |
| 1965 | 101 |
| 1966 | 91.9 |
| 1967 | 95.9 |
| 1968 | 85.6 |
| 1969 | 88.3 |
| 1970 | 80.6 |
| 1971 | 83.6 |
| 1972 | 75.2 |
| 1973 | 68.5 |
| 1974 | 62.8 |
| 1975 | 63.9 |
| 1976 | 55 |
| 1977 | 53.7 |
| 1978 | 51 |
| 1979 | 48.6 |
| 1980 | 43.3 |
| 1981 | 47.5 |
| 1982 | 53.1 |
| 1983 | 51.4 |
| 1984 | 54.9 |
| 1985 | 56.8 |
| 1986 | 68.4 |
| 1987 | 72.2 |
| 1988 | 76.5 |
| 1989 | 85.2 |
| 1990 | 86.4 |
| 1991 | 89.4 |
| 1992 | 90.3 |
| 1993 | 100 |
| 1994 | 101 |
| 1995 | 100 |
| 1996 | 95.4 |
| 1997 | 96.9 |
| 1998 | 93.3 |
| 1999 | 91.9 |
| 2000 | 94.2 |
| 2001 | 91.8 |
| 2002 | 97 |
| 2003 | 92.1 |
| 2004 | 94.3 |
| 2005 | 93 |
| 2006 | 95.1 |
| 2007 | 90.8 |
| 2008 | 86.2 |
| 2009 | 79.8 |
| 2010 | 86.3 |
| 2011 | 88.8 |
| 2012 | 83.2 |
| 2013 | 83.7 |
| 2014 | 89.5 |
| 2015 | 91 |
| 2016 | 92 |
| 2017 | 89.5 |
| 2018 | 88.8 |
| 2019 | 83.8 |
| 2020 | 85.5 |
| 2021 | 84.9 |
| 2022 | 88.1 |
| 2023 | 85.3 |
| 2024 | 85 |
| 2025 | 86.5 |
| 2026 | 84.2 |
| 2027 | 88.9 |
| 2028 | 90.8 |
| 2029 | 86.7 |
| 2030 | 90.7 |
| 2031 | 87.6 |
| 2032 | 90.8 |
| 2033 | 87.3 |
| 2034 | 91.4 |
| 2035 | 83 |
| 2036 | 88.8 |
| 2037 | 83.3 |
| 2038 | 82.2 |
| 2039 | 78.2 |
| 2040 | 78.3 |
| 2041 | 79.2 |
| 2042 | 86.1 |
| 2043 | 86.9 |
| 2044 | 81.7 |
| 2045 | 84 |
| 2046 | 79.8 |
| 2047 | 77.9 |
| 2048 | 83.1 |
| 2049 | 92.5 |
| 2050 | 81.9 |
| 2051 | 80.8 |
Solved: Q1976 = 4.28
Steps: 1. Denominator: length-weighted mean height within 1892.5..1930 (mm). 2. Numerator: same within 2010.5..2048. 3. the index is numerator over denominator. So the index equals 0.94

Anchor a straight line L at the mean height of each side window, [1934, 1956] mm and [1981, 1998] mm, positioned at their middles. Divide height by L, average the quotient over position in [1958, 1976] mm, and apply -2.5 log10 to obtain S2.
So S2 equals 0.03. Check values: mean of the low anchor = 97.6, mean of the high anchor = 79.3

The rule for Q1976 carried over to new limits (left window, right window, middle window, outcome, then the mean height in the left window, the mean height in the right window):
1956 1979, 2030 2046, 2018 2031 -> -0.38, 83.2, 84.6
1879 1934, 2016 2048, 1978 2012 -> 2.42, 92.4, 85.4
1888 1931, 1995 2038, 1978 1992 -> 3.93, 91.9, 89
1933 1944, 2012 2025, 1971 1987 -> 5.88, 97.2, 87.1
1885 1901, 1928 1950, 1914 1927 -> 0.29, 92.2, 95.8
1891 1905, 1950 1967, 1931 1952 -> 0.00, 91.4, 99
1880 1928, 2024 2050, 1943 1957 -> -1.38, 91.9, 85.1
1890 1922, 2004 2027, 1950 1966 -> -1.76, 91.2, 87.5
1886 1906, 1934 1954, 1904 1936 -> 0.60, 91.6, 97.3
